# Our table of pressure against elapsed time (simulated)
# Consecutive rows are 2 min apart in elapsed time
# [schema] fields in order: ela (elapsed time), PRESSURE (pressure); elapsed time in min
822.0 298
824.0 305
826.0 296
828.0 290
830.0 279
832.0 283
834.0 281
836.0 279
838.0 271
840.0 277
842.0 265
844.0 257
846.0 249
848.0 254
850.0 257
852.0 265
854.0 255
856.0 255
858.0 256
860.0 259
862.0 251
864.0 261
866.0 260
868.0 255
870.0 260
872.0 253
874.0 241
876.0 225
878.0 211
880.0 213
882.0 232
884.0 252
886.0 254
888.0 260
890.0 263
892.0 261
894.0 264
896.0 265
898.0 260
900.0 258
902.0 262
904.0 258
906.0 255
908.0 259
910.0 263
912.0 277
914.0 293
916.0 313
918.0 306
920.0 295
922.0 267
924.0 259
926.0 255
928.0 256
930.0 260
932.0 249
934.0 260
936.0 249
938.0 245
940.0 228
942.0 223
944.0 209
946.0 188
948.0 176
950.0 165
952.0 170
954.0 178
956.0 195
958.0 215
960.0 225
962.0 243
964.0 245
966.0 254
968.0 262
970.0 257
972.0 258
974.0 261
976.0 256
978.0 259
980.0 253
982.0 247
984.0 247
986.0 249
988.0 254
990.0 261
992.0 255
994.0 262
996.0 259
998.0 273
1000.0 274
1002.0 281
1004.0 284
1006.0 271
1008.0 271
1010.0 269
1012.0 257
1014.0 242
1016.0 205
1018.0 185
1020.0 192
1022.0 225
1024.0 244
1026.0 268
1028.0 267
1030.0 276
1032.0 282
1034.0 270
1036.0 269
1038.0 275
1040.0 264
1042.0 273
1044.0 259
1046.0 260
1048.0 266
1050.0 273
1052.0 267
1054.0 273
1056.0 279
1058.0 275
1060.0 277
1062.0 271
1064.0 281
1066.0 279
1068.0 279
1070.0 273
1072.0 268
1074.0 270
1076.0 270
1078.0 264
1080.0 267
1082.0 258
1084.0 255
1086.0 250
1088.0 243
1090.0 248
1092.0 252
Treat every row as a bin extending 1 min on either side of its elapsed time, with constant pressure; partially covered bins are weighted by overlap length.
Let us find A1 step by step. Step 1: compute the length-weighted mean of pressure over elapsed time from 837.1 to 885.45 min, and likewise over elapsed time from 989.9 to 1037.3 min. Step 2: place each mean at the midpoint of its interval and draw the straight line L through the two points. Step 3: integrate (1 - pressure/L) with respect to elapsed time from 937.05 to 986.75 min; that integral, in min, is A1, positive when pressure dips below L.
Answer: 5.1 min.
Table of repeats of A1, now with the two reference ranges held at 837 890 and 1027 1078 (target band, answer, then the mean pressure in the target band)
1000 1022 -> 1.75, 246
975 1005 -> 0.49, 261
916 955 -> 3.57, 236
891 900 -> -0.23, 262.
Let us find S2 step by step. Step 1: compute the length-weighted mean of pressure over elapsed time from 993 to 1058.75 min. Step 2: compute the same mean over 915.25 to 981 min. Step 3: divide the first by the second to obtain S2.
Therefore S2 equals 1.08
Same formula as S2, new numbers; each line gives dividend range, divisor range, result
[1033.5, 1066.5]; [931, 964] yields 1.26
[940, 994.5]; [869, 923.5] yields 0.89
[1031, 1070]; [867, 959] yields 1.11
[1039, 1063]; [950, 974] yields 1.19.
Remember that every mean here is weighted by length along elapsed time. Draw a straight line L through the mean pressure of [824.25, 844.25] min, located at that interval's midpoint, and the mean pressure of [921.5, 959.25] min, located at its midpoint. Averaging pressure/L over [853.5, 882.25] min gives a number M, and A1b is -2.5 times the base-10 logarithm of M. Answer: 0.068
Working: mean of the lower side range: 280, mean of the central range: 246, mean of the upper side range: 223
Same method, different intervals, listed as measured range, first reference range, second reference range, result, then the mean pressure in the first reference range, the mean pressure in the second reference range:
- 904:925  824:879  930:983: -0.146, 262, 230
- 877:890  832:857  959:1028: 0.096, 265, 252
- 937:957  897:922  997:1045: 0.334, 275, 257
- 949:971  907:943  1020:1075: 0.208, 264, 268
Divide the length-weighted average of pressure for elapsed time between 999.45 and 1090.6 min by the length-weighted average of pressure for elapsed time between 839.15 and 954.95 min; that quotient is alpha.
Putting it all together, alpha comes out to 1.05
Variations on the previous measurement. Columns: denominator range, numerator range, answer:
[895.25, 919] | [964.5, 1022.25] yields 0.93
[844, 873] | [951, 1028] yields 0.96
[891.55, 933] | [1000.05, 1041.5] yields 0.95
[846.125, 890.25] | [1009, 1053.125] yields 1.02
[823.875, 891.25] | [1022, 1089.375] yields 1.03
